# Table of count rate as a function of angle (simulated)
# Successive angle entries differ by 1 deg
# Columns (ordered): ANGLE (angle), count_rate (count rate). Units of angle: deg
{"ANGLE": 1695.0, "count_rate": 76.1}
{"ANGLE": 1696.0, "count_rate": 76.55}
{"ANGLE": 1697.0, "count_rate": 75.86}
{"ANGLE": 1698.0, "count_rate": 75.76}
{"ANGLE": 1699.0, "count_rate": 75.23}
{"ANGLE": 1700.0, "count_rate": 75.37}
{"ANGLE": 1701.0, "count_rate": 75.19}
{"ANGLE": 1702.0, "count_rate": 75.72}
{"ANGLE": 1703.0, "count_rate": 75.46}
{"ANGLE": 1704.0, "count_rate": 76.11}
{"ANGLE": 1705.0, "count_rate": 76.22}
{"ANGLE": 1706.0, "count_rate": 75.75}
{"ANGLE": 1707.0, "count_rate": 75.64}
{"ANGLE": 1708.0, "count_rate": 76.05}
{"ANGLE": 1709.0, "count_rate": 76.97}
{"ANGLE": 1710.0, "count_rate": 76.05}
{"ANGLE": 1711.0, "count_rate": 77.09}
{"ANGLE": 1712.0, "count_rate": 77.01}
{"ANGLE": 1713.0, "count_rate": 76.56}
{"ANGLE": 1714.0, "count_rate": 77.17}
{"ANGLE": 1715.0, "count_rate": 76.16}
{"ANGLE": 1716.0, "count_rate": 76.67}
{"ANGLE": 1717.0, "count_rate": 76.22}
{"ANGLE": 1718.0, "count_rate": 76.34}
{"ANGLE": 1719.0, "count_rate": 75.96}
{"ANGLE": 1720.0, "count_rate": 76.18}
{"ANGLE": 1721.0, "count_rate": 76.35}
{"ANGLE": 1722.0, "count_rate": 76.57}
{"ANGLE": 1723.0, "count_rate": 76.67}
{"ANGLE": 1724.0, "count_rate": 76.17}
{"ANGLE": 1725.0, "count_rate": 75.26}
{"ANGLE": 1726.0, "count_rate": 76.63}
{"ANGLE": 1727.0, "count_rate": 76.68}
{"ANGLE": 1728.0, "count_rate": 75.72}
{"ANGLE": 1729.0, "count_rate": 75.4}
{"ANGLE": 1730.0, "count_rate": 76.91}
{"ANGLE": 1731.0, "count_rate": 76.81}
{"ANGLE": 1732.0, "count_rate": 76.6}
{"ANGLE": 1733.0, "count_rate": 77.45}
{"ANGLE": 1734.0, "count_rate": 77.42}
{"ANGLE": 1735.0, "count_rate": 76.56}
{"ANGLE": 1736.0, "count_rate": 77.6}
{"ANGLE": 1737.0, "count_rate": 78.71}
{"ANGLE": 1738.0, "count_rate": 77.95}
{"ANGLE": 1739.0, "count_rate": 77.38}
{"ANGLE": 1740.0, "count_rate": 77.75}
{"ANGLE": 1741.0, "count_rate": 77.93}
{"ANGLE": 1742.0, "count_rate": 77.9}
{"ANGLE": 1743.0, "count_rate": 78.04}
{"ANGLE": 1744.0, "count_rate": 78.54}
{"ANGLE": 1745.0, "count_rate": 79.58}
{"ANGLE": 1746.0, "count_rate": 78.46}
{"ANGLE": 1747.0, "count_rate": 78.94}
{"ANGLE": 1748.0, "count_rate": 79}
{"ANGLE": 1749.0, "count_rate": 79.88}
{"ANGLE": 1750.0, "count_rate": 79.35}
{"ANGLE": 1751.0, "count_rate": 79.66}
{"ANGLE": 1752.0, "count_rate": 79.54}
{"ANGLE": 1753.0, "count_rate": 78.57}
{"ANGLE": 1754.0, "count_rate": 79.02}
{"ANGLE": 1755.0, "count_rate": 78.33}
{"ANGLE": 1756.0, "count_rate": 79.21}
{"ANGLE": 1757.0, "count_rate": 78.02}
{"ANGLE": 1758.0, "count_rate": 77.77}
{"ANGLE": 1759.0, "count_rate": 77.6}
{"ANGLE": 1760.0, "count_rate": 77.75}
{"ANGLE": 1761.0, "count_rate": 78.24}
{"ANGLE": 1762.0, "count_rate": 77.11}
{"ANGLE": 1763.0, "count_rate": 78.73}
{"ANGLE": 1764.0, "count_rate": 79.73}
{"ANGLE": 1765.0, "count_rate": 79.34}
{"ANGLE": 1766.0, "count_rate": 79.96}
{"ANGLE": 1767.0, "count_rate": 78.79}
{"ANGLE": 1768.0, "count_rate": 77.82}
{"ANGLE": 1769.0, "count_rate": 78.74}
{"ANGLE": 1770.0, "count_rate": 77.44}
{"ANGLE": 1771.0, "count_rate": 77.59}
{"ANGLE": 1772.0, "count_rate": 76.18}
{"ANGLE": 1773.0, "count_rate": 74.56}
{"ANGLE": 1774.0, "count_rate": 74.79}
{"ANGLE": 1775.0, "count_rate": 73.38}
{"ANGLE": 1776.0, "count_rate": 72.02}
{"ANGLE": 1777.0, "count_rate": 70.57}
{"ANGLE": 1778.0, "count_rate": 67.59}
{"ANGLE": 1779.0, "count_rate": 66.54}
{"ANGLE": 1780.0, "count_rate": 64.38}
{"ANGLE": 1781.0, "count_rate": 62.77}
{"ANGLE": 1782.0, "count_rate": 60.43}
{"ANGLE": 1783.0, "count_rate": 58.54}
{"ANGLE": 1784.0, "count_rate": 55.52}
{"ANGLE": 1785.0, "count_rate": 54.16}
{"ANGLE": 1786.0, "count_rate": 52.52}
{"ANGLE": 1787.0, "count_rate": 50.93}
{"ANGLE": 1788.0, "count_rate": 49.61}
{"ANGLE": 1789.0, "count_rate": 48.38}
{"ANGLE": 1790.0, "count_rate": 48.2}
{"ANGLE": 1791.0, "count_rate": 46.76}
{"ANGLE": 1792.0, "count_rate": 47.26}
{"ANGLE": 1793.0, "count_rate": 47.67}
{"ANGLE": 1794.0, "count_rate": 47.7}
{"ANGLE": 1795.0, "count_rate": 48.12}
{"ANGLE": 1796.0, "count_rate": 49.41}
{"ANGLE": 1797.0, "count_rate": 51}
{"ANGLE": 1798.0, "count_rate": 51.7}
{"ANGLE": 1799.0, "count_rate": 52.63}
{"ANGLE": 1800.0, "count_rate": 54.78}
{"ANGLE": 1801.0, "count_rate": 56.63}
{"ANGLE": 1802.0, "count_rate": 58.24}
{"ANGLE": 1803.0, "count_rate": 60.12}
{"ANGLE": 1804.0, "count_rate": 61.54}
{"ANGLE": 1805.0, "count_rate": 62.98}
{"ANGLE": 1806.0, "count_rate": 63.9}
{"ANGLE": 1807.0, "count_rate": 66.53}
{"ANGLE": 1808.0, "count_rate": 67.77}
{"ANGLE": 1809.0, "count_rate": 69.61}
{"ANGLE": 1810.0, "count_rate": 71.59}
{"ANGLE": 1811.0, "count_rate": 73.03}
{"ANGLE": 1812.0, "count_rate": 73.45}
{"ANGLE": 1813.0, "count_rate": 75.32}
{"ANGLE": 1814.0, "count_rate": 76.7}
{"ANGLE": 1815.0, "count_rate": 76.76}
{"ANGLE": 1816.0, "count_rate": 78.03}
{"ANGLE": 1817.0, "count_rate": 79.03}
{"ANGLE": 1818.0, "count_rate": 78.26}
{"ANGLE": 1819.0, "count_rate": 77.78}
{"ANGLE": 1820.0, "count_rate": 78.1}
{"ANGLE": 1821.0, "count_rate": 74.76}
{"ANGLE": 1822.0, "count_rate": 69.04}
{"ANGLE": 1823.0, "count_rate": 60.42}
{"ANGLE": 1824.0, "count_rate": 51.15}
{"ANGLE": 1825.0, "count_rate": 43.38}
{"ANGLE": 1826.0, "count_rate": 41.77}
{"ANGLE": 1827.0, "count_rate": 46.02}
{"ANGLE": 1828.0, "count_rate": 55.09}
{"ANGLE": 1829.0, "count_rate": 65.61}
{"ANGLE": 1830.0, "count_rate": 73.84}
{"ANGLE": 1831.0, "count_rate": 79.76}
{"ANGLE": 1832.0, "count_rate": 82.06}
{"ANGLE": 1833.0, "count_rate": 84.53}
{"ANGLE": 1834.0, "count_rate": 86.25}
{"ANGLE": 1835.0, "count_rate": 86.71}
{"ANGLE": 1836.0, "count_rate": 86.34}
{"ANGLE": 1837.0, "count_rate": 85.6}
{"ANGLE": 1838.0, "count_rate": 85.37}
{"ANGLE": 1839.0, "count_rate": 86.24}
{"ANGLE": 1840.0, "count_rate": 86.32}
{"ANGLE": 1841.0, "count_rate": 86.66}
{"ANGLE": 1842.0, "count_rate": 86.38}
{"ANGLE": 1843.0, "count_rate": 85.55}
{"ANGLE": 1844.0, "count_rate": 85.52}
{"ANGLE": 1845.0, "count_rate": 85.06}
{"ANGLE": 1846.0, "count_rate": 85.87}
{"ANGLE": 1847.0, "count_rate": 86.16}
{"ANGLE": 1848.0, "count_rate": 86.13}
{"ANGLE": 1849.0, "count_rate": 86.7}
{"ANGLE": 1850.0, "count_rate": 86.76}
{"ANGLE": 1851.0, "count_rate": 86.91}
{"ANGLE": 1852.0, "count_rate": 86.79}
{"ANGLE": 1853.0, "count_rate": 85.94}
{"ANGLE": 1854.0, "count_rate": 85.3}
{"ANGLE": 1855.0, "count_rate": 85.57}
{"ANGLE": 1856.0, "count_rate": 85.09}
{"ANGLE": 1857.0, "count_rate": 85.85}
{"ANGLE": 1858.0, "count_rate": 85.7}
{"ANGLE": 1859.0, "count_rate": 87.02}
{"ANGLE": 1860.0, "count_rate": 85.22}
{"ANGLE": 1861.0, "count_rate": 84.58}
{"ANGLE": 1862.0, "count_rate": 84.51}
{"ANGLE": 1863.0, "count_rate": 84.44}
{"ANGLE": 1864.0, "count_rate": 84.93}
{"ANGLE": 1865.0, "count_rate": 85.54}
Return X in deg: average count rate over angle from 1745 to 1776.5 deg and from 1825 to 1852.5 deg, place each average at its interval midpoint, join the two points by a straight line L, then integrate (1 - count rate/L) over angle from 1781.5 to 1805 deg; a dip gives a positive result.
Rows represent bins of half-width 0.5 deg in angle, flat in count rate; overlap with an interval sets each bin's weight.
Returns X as 7.69 deg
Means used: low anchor 77.9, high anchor 79.6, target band 52.9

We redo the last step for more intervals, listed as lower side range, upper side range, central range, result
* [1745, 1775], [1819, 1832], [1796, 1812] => 1.50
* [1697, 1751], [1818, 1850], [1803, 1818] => 1.06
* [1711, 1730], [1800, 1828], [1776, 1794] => 3.39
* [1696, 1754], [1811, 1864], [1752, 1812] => 9.20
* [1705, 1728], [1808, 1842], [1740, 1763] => -0.94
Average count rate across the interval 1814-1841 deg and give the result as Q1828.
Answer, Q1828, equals 73.3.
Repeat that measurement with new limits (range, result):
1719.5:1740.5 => 76.8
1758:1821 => 66.3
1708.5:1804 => 70.9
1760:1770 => 78.6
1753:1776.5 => 77.5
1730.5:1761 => 78.2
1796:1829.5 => 64.1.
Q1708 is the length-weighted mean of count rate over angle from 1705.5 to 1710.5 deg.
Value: 76.1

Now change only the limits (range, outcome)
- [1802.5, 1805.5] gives 61.5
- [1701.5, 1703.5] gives 75.6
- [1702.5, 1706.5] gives 75.9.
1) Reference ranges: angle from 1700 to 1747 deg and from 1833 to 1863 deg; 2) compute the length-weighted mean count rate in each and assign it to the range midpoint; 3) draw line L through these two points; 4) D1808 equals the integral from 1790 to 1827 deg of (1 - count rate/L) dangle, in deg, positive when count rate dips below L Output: 9.4 deg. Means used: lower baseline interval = 76.8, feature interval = 61.9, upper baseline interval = 85.9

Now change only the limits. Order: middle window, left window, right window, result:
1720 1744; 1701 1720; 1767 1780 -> -0.5 deg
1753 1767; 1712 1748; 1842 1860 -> 0.1 deg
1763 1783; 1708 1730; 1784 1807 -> -4.3 deg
